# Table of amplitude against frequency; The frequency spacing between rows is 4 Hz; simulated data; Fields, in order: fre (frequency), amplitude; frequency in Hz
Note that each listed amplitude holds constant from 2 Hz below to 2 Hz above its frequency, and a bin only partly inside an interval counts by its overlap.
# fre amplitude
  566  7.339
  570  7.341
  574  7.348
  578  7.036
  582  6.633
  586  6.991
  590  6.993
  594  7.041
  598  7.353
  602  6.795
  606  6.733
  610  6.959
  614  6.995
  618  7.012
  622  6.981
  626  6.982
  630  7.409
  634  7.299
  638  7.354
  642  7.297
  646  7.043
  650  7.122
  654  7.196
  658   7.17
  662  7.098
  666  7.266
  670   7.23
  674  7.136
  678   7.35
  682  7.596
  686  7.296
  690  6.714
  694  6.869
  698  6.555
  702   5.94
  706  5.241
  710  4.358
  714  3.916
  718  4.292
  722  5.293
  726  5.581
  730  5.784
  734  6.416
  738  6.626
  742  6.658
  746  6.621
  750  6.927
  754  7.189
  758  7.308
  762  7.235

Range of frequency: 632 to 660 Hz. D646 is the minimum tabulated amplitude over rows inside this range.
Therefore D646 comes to 7.043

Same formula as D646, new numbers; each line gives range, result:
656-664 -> 7.098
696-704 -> 5.94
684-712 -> 4.358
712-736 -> 3.916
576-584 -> 6.633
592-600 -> 7.041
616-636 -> 6.981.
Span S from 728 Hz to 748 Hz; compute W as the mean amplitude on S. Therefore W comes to 6.42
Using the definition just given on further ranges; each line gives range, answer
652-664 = 7.15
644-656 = 7.12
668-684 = 7.33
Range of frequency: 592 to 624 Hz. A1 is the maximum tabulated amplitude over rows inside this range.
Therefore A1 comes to 7.353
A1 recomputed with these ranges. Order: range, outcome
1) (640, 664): 7.297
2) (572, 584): 7.348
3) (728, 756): 7.189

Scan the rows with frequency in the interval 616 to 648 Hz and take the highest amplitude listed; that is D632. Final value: 7.409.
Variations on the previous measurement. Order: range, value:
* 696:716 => 6.555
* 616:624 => 7.012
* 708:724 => 5.293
